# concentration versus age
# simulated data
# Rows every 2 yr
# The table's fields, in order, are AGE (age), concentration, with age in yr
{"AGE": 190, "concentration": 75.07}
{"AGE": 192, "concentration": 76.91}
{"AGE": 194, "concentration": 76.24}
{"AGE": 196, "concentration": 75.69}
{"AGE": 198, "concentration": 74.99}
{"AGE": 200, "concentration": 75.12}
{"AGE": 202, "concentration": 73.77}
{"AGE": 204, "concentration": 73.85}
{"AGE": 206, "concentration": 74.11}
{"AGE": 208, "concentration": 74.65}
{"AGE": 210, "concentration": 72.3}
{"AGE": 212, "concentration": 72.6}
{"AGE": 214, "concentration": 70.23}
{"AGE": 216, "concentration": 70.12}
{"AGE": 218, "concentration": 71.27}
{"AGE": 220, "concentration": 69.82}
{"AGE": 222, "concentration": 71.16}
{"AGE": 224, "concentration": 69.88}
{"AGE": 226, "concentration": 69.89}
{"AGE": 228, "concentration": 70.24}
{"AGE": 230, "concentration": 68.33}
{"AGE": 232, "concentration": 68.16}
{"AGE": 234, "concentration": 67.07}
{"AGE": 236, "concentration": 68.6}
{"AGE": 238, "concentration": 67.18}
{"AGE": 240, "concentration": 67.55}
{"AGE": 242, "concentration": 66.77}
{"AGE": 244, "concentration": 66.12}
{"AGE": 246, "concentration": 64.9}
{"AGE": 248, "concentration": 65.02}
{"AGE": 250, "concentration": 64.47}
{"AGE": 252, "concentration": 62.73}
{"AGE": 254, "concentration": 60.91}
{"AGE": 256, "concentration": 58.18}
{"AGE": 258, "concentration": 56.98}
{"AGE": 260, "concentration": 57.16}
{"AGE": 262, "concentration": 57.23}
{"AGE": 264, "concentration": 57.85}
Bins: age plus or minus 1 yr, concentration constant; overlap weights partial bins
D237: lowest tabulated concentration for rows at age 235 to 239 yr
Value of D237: 67.18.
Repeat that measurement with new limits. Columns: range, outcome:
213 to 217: 70.12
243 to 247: 64.9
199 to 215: 70.23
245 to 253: 62.73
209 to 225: 69.82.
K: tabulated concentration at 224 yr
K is 69.88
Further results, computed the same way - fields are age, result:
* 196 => 75.69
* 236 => 68.6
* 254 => 60.91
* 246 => 64.9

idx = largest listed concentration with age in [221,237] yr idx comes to 71.16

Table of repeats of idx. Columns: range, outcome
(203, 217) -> 74.65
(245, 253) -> 65.02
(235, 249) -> 68.6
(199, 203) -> 75.12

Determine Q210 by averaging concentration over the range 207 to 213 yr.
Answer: 73.2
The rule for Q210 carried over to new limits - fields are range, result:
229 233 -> 68.2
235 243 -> 67.5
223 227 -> 69.9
